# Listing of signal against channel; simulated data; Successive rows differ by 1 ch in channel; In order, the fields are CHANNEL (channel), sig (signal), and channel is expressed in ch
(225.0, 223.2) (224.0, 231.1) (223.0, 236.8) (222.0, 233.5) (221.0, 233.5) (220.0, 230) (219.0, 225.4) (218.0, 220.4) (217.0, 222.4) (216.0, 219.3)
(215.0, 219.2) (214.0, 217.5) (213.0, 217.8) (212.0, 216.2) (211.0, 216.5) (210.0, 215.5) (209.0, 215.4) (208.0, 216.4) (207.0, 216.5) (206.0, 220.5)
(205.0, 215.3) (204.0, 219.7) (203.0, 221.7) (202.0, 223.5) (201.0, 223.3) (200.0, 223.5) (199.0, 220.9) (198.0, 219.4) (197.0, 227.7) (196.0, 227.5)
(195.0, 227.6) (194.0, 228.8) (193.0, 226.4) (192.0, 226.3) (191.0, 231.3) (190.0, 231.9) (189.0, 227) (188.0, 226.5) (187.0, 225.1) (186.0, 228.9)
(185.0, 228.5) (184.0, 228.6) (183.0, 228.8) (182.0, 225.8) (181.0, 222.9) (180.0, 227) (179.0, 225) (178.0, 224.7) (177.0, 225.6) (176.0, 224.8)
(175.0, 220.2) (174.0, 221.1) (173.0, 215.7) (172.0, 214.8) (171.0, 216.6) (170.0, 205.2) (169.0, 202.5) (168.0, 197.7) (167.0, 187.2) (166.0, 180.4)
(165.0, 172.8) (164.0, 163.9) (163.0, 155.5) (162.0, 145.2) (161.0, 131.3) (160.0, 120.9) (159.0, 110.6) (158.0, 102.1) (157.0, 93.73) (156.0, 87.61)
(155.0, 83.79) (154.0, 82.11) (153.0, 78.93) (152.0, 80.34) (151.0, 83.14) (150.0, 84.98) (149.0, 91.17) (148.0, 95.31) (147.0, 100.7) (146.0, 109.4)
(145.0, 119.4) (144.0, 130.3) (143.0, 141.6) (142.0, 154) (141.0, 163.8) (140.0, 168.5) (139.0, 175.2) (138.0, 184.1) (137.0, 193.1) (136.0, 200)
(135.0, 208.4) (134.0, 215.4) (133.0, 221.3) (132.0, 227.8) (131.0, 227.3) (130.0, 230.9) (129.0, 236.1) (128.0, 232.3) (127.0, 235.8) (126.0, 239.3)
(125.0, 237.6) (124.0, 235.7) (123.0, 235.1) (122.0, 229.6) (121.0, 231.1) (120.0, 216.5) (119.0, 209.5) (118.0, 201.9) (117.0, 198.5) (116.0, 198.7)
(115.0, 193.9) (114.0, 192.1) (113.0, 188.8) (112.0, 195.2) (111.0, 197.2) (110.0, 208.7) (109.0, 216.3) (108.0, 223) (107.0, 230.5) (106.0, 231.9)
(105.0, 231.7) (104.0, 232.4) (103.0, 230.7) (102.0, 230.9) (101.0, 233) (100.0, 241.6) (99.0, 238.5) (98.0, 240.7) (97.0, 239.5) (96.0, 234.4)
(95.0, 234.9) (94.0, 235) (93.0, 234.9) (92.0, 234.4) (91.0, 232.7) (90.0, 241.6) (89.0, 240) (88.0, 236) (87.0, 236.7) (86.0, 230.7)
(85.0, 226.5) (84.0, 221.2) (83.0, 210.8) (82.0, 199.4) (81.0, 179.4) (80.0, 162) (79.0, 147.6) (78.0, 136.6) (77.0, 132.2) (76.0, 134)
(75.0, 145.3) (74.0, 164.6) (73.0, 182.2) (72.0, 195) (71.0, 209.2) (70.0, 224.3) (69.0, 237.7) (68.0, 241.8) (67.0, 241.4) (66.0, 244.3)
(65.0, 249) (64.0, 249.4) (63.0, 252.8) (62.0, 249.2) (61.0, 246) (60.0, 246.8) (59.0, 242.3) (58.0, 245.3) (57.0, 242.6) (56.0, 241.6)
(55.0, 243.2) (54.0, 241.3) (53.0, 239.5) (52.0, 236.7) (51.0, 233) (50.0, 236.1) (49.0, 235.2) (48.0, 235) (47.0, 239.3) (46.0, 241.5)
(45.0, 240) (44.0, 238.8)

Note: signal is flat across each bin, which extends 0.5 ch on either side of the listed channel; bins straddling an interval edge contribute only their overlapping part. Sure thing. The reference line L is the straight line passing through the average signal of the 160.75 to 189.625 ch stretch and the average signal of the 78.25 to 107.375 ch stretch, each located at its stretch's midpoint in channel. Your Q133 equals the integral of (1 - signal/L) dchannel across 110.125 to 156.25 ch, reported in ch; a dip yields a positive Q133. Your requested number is 8.7 ch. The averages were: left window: 224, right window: 208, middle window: 176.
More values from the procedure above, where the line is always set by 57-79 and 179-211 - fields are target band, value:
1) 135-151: 5.7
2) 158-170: 3.3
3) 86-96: -1.0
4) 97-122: -0.2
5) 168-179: 0.3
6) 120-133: -0.9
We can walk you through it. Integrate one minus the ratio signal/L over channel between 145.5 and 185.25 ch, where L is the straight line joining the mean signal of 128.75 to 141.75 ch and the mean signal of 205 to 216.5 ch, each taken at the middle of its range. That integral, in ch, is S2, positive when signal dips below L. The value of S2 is 8.95 ch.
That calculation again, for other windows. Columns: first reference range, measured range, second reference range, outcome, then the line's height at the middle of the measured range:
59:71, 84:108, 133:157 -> -4.2 ch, 200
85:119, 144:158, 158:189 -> 7.7 ch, 207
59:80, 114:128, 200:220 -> -0.6 ch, 211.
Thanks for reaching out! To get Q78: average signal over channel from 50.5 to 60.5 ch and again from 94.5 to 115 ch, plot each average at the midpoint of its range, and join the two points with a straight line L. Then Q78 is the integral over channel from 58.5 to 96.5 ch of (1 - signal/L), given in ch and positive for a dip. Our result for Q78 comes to 3.0 ch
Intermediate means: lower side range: 241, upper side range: 223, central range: 215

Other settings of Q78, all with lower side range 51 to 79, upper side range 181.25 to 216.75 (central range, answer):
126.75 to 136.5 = -0.1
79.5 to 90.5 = 0.1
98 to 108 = -0.6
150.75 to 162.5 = 6.4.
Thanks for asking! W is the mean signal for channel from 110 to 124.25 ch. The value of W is 208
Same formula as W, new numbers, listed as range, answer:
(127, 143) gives 202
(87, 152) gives 202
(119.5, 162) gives 162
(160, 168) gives 162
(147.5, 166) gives 111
